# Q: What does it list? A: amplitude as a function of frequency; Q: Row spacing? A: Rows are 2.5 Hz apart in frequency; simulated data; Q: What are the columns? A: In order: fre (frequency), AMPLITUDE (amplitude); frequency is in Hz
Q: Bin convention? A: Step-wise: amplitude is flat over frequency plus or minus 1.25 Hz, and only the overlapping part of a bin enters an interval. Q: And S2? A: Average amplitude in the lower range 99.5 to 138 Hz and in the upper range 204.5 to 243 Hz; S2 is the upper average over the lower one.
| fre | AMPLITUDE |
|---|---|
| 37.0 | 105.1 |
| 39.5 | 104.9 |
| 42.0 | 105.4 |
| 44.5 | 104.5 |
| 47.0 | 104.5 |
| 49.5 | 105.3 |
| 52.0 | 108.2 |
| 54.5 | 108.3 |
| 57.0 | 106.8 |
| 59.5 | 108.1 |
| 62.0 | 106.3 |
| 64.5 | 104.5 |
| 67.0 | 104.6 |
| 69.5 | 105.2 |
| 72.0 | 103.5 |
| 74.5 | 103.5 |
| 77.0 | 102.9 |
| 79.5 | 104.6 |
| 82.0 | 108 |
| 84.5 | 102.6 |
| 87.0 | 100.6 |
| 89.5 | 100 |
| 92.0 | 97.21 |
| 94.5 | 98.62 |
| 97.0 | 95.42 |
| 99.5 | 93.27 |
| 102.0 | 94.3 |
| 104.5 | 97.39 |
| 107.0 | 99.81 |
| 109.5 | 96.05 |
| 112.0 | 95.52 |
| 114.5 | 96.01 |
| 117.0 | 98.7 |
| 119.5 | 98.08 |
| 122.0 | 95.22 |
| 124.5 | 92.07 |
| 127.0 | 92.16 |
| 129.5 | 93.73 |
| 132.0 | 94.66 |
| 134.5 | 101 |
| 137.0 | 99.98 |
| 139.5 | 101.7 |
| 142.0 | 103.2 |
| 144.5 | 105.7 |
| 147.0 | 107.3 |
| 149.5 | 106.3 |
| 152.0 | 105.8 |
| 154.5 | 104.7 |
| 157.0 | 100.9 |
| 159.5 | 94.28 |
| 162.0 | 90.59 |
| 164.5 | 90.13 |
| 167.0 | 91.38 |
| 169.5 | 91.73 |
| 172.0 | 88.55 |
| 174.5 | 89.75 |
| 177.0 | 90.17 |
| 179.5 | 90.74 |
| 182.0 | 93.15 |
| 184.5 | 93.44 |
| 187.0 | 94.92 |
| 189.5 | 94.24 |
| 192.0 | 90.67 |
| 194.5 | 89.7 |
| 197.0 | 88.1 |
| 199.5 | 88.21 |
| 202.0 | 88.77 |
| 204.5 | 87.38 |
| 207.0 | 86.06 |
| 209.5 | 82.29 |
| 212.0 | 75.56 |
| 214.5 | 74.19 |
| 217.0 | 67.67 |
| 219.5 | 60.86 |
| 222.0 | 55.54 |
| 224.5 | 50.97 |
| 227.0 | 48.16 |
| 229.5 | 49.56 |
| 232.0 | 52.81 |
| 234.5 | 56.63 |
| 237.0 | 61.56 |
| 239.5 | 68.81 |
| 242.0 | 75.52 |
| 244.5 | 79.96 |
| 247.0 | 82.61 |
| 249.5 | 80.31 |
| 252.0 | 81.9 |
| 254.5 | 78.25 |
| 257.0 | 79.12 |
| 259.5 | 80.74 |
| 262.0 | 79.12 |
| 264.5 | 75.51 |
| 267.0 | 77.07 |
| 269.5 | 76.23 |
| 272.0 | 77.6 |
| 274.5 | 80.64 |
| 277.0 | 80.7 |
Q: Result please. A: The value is 0.68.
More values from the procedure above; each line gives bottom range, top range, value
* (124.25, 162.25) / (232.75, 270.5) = 0.75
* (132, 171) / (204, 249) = 0.68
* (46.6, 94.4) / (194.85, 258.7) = 0.69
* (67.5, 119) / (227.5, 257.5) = 0.70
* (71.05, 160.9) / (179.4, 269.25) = 0.77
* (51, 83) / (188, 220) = 0.79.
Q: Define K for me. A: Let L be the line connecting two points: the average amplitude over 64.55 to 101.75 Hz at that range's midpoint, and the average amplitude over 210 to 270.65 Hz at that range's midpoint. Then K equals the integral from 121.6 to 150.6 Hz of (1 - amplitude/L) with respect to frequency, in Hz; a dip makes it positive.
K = -2.9 Hz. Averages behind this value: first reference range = 101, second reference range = 69.7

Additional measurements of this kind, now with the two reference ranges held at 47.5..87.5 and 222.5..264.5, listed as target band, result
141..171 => -4.2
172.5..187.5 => -1.8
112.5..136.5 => -0.6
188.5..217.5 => -2.7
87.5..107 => 0.4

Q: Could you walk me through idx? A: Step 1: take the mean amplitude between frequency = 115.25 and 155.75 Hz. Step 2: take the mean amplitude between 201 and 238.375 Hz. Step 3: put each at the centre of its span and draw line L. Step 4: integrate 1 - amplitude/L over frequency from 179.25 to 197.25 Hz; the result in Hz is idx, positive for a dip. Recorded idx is -3.0 Hz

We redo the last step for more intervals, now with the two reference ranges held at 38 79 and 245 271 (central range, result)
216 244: 7.9 Hz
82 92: 0.0 Hz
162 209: -0.9 Hz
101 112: 0.3 Hz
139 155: -1.9 Hz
